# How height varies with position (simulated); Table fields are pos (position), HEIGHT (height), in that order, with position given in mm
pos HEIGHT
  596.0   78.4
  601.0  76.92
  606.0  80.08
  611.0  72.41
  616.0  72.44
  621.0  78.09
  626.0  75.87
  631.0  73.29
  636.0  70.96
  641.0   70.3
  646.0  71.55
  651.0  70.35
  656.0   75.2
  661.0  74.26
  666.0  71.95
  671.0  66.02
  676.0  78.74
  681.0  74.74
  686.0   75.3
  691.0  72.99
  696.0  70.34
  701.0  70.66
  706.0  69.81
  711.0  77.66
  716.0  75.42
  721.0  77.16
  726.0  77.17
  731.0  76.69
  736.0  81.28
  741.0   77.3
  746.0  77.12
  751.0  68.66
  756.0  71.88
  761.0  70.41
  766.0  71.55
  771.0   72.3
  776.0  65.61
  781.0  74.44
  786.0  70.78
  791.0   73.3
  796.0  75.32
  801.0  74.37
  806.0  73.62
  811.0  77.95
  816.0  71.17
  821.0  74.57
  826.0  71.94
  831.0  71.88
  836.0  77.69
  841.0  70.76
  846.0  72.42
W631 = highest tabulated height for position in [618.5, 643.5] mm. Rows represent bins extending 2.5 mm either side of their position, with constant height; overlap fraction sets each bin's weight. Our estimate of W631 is 78.09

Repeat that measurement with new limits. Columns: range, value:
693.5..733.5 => 77.66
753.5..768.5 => 71.88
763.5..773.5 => 72.3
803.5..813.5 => 77.95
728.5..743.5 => 81.28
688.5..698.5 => 72.99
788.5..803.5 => 75.32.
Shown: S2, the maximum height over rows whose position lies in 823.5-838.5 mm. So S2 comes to 77.69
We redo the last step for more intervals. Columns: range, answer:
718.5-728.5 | 77.17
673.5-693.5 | 78.74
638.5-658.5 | 75.2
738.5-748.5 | 77.3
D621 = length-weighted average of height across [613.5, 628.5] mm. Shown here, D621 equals 75.5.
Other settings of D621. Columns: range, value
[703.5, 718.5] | 74.3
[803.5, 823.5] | 74.3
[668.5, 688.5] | 73.7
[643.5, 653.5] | 71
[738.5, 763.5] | 73.1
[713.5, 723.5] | 76.3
